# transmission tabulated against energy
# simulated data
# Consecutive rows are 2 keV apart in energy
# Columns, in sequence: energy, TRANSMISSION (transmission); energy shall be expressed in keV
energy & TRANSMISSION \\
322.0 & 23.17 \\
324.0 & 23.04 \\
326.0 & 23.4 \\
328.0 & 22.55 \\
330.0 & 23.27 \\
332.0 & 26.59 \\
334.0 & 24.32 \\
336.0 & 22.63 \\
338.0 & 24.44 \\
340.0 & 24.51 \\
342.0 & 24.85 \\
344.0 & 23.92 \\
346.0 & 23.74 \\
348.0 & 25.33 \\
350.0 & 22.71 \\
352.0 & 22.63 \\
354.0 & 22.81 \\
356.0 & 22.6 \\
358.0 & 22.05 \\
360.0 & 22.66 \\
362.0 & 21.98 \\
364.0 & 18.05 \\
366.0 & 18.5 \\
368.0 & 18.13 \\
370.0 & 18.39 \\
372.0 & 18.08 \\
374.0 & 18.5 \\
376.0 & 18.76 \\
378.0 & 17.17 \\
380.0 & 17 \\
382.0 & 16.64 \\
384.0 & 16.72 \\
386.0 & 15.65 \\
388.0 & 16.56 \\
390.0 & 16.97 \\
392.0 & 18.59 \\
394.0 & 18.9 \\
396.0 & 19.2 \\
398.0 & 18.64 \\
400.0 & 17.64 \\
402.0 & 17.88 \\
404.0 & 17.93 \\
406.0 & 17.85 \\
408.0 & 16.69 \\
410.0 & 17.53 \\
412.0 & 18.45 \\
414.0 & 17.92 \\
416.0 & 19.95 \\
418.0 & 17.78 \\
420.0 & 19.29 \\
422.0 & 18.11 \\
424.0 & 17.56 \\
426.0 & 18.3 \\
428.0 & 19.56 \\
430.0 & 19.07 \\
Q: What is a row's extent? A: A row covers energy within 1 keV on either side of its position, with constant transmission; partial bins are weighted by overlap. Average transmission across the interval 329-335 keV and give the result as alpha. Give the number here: 24.7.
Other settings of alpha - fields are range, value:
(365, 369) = 18.3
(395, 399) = 18.9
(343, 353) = 23.7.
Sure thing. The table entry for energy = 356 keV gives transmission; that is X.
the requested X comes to 22.6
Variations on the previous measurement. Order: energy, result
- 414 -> 17.92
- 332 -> 26.59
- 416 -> 19.95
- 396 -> 19.2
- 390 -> 16.97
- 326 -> 23.4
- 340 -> 24.51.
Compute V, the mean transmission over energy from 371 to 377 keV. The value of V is 18.4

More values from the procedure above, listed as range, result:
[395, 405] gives 18.3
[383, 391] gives 16.5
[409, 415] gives 18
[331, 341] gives 24.5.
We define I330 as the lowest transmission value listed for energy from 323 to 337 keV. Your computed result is 22.55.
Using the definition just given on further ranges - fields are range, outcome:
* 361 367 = 18.05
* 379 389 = 15.65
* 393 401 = 17.64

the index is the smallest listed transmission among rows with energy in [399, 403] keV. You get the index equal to 17.64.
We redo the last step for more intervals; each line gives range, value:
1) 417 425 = 17.56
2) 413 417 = 17.92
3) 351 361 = 22.05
